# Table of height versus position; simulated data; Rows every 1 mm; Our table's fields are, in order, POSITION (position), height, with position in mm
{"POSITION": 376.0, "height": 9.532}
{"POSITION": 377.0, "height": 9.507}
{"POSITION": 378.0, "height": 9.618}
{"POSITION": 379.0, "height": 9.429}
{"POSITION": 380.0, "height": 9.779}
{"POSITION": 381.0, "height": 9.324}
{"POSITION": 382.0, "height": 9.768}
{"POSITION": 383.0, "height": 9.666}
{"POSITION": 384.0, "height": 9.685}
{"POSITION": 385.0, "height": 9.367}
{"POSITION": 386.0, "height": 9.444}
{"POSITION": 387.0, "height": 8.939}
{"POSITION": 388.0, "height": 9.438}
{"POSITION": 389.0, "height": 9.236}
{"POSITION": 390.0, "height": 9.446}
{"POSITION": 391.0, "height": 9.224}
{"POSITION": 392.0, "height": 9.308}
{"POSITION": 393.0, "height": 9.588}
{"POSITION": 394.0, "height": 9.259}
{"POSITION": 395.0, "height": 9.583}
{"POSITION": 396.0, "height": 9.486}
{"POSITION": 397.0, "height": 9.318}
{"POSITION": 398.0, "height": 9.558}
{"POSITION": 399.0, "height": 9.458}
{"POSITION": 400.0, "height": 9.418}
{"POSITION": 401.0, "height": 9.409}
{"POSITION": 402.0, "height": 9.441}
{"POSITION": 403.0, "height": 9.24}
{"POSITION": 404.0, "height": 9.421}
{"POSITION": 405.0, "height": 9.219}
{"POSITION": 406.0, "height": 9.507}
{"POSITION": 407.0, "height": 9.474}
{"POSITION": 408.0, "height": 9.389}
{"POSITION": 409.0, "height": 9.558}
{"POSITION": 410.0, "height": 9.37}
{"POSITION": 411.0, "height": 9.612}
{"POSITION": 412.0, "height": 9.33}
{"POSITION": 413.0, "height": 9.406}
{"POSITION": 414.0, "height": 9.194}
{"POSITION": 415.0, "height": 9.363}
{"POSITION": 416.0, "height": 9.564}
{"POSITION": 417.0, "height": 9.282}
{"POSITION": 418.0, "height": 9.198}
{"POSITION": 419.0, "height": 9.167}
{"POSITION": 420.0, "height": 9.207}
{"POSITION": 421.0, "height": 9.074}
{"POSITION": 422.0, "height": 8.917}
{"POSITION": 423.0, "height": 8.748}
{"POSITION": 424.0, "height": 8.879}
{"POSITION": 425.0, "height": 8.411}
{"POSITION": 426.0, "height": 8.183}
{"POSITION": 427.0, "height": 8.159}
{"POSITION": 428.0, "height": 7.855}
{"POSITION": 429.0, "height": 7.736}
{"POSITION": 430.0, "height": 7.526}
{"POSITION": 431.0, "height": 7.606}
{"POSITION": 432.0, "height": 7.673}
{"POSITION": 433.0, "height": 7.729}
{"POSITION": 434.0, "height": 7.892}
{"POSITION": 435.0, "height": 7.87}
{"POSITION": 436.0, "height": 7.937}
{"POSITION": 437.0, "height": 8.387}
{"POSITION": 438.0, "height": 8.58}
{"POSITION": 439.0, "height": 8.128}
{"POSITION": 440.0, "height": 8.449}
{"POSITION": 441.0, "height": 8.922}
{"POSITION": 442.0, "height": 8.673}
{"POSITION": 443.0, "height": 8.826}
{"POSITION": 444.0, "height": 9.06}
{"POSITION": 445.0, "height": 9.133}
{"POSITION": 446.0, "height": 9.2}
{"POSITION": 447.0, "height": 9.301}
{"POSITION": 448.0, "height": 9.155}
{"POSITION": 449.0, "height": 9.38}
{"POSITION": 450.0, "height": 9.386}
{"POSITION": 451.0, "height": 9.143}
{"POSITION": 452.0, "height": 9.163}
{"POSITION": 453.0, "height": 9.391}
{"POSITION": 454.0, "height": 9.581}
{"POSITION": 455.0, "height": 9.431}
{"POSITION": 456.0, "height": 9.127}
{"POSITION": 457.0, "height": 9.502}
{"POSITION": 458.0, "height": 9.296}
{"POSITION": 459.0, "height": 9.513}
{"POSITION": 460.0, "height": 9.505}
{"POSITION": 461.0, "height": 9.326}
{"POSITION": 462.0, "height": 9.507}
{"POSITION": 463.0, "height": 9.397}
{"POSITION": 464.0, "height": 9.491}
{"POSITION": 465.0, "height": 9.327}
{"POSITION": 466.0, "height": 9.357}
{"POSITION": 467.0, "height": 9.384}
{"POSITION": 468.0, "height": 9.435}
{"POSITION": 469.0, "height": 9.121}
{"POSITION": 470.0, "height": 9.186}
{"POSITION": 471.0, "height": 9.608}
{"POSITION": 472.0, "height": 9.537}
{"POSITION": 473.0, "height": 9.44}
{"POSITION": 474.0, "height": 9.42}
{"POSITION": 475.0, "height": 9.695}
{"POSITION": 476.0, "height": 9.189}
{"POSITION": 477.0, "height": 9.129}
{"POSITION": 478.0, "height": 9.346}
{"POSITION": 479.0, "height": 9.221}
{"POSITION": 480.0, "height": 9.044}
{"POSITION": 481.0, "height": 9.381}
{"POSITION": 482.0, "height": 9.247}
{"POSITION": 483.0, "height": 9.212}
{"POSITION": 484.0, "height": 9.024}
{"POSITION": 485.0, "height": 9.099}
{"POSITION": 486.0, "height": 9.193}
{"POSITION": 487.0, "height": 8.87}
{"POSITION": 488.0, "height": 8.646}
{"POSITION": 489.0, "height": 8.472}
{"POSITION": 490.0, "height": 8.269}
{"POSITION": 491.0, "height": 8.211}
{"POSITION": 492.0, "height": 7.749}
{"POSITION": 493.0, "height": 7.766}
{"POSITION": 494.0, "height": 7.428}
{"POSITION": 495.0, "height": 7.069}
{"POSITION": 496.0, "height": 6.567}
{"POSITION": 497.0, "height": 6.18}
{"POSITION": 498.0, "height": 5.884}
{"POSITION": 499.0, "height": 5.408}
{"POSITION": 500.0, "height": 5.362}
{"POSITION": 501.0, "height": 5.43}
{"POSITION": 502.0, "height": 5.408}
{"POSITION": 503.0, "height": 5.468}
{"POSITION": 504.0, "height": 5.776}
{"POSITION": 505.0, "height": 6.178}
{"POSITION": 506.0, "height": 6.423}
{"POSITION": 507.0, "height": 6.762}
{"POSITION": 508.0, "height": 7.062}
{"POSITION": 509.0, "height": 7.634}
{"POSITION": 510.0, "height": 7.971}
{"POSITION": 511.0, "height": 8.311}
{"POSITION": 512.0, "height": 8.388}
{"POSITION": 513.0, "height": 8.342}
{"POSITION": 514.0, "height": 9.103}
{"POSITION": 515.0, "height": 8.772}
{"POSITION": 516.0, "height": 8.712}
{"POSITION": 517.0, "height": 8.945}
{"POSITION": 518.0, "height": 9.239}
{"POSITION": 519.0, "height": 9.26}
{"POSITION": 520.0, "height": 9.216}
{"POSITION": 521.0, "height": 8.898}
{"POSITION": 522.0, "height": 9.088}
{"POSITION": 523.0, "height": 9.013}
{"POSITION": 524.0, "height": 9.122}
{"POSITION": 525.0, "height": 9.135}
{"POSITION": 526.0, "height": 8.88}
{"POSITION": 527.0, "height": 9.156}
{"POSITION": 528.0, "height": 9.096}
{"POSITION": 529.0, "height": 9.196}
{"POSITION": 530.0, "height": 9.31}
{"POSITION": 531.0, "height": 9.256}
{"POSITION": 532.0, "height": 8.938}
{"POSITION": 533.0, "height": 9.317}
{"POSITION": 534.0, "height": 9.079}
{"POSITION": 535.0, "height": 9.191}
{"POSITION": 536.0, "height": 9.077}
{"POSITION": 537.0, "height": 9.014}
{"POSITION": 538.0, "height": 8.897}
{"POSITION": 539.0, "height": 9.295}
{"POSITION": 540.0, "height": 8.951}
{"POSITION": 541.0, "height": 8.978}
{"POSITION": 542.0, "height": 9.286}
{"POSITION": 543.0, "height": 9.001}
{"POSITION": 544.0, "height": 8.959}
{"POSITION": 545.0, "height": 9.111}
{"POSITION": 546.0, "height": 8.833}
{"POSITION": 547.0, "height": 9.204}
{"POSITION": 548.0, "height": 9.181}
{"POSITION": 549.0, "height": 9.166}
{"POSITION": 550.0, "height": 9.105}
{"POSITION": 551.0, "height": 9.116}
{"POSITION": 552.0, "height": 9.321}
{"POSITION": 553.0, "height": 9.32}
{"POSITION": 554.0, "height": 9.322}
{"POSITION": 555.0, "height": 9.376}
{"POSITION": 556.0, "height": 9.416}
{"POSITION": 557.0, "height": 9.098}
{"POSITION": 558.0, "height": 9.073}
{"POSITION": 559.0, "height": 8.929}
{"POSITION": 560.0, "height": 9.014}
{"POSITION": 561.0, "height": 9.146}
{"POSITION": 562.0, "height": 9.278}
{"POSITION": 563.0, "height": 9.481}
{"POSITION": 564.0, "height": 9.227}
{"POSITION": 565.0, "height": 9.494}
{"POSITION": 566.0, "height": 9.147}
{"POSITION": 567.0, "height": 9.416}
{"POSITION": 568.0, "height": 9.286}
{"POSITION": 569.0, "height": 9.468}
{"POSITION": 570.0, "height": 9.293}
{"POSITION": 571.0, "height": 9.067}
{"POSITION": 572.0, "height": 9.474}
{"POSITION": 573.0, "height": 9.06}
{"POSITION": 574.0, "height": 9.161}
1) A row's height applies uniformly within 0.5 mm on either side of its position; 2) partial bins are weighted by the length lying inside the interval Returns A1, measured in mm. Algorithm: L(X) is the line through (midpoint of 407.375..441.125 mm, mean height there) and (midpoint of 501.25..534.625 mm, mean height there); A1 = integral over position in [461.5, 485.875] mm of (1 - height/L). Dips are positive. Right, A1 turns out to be -2.5 mm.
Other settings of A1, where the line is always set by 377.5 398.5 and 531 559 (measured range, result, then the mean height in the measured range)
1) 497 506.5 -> 3.6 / 5.73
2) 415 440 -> 2.5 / 8.42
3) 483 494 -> 0.9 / 8.51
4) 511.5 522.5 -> 0.3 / 8.91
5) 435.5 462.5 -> 0.7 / 9.07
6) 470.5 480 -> -0.1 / 9.38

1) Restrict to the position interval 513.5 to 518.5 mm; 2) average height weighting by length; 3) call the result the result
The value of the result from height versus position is 8.95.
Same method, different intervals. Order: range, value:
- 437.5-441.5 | 8.52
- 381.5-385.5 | 9.62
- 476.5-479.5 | 9.23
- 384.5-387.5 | 9.25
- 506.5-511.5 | 7.55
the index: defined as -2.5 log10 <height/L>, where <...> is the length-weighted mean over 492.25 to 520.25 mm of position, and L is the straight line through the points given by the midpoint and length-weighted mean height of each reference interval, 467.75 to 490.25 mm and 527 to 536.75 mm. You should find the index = 0.25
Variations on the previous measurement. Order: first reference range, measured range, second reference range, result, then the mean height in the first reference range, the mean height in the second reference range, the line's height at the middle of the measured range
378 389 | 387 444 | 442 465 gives 0.06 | 9.48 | 9.3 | 9.4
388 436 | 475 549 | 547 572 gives 0.10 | 8.98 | 9.24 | 9.16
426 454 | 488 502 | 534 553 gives 0.27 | 8.54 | 9.1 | 8.84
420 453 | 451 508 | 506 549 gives 0.04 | 8.56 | 8.84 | 8.69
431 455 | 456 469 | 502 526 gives -0.10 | 8.73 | 8.08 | 8.55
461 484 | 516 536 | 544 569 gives 0.02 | 9.34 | 9.21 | 9.26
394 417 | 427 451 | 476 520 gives 0.05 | 9.42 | 7.87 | 8.86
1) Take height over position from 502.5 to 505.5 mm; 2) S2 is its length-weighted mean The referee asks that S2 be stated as 5.81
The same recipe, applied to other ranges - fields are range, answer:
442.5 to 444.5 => 8.94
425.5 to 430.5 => 7.89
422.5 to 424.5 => 8.81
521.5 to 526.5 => 9.05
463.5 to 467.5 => 9.39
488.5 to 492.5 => 8.18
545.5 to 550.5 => 9.1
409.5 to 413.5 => 9.43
